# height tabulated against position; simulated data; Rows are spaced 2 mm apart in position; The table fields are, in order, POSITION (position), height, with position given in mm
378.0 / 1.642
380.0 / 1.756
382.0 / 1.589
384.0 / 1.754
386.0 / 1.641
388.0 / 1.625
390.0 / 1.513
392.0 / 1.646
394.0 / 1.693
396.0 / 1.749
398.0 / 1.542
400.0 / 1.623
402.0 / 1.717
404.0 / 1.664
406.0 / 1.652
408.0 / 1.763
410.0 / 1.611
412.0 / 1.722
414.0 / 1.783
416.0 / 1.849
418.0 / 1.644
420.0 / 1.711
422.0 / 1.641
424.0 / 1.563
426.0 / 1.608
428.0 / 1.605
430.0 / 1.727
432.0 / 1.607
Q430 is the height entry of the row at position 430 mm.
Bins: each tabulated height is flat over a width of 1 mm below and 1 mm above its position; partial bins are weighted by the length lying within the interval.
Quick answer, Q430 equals 1.727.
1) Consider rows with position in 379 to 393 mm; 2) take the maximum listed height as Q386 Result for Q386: 1.756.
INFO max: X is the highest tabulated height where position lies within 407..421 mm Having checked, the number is 1.849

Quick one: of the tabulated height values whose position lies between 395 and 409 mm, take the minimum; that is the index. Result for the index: 1.542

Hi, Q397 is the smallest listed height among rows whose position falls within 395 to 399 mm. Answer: 1.542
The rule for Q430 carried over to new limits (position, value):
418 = 1.644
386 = 1.641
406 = 1.652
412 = 1.722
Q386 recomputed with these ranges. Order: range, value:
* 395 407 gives 1.749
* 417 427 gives 1.711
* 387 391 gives 1.625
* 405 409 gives 1.763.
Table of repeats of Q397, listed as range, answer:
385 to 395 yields 1.513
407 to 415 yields 1.611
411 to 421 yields 1.644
